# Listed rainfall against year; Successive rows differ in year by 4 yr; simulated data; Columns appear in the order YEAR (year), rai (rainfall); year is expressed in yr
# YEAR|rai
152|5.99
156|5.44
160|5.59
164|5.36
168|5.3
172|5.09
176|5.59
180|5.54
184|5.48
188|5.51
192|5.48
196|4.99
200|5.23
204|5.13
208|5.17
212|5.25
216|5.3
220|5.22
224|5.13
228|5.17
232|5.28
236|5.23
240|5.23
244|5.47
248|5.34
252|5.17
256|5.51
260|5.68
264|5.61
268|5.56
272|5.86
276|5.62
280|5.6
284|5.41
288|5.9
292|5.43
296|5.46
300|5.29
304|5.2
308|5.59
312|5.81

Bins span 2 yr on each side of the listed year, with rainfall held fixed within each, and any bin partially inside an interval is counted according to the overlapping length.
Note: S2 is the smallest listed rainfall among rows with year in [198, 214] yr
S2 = 5.13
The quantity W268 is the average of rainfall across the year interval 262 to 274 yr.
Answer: 5.68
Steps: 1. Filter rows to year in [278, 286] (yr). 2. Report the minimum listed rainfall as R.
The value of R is 5.41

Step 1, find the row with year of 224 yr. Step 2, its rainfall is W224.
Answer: 5.13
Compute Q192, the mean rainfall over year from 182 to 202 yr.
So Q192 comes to 5.34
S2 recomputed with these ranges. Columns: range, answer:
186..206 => 4.99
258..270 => 5.56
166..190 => 5.09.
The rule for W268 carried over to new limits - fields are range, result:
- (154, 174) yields 5.36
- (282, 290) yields 5.66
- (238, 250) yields 5.35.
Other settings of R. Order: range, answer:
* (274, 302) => 5.29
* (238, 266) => 5.17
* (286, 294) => 5.43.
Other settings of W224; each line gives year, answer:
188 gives 5.51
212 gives 5.25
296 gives 5.46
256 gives 5.51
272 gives 5.86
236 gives 5.23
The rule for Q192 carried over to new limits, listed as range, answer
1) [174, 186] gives 5.54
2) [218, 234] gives 5.2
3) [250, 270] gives 5.51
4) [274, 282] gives 5.61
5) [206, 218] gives 5.24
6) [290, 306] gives 5.34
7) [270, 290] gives 5.68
